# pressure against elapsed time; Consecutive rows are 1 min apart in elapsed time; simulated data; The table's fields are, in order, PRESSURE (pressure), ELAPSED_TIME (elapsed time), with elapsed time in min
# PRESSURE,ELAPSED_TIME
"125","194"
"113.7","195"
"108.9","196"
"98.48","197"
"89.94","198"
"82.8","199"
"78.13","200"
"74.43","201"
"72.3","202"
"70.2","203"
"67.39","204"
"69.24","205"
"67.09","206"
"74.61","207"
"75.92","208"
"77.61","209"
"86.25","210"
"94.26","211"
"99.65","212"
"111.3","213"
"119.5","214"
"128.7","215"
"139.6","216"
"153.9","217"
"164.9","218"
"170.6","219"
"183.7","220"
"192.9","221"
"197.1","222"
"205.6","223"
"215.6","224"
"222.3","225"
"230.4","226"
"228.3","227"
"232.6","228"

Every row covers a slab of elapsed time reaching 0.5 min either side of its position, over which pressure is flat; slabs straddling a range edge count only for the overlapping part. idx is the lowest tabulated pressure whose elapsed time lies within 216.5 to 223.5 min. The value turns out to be 153.9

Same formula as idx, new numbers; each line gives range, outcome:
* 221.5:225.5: 197.1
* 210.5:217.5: 94.26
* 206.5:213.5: 74.61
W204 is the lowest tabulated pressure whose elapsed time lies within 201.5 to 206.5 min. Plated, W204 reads 67.09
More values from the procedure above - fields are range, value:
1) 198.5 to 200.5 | 78.13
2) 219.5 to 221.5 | 183.7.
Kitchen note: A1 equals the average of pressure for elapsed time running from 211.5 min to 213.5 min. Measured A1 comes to 105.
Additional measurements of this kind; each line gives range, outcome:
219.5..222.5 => 191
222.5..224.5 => 211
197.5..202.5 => 79.5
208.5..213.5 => 93.8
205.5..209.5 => 73.8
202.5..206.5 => 68.5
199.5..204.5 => 72.5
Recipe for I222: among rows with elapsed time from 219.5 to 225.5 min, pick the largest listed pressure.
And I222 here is 222.3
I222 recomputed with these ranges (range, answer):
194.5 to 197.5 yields 113.7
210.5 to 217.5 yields 153.9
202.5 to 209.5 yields 77.61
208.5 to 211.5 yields 94.26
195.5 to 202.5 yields 108.9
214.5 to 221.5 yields 192.9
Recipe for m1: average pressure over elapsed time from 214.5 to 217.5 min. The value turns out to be 141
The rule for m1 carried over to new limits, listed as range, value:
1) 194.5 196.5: 111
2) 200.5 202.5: 73.4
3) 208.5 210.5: 81.9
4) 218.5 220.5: 177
